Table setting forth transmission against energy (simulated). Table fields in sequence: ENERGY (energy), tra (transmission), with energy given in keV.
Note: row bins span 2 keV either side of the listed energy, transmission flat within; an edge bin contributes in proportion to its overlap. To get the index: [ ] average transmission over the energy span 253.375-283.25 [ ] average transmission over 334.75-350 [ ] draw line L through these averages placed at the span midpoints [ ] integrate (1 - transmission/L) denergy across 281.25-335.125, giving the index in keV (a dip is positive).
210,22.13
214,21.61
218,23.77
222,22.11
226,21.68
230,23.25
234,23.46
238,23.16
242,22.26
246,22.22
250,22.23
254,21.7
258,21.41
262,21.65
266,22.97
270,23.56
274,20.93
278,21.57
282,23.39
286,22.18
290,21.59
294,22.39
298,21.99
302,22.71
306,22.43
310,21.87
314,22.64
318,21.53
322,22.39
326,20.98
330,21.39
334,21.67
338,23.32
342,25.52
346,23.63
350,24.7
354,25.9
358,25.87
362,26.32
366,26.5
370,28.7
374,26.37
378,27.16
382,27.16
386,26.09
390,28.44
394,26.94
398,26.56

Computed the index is 2.5 keV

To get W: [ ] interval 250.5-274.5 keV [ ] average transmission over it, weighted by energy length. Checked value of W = 22.1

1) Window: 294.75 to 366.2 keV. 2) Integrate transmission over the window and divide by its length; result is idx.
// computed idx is 23.3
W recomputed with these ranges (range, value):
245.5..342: 22.2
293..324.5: 22.2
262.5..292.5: 22.3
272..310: 22.1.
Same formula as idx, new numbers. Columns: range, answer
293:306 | 22.4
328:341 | 22.4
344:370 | 25.7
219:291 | 22.3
